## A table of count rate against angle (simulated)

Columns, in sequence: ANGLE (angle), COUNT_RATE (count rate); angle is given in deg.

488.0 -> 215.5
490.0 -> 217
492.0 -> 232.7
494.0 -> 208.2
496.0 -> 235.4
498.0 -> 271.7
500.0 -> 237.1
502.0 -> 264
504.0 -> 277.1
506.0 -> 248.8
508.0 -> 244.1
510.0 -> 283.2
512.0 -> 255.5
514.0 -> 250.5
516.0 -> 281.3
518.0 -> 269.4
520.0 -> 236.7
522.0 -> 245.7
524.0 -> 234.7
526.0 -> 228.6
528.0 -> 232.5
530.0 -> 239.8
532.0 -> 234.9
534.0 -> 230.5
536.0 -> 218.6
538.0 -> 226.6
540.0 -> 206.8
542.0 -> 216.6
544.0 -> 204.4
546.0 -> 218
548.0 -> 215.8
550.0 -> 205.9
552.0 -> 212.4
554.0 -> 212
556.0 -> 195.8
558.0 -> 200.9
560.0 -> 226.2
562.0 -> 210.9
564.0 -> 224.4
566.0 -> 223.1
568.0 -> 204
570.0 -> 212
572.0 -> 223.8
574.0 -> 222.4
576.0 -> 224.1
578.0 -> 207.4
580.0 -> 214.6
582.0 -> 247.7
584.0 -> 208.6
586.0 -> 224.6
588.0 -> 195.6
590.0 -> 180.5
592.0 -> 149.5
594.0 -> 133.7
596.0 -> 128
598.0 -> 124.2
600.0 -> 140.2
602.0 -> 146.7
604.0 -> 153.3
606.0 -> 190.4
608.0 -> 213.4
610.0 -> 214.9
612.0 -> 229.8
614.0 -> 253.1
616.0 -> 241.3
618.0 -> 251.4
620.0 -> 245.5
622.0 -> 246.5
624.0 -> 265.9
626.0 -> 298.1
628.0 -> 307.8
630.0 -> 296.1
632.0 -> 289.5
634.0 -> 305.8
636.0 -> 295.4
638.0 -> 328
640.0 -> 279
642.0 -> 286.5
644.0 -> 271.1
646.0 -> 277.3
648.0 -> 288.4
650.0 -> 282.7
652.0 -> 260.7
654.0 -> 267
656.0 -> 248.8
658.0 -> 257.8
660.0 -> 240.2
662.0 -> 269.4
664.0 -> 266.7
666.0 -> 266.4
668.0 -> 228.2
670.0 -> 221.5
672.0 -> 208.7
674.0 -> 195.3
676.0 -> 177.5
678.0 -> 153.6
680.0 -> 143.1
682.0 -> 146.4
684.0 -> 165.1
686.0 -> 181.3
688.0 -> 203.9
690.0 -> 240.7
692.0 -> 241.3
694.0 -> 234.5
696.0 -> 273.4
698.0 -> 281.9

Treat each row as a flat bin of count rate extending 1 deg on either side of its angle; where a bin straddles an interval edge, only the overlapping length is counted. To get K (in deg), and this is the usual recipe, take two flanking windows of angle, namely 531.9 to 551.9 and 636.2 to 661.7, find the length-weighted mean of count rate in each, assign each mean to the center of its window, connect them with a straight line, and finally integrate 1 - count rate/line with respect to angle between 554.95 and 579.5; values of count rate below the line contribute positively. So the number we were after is 1.7 deg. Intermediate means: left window 217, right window 275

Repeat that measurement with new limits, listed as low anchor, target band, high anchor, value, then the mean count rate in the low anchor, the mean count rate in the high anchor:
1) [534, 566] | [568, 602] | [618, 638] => 7.6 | 214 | 284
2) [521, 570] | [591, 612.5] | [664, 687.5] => 4.5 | 219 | 193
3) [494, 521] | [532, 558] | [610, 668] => 4.6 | 256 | 270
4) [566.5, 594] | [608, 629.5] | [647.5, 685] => -4.0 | 206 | 225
